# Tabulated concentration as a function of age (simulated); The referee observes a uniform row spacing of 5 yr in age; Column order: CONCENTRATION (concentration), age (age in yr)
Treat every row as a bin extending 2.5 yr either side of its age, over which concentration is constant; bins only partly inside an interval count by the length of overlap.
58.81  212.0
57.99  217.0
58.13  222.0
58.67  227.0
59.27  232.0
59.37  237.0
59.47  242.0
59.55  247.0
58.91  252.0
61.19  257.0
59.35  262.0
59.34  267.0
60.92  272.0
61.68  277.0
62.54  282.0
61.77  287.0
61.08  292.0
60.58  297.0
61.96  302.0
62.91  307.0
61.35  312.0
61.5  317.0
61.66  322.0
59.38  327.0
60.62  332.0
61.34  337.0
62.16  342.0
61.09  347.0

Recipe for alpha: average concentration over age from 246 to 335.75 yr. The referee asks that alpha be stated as 60.9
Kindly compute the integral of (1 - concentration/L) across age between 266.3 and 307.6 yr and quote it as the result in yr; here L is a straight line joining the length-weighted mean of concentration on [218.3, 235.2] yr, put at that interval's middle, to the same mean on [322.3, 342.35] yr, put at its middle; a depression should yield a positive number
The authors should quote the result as -1.06 yr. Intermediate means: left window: 58.7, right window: 60.8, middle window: 61.4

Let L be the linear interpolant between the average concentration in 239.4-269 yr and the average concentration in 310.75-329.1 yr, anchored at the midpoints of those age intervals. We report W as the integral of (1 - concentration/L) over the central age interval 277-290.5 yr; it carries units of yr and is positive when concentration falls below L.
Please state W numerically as -0.4 yr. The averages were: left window 59.6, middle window 62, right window 61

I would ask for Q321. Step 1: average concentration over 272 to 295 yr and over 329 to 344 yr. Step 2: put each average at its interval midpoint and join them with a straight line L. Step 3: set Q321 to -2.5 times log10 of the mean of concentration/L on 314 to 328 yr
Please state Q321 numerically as 0.01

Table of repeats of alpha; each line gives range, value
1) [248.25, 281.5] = 60.3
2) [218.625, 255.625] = 59.1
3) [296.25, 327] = 61.5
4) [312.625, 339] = 60.9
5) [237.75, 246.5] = 59.5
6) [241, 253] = 59.3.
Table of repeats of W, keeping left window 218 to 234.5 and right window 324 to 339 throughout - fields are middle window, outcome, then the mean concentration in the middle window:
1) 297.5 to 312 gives -0.48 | 62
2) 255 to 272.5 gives -0.24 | 60.1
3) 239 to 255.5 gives -0.12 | 59.4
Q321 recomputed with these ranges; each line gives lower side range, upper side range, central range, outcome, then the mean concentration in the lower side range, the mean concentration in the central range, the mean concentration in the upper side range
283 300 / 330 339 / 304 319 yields -0.014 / 61.3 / 61.9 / 61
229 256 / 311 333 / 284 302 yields -0.017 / 59.4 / 61.3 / 60.9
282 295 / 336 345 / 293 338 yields 0.008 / 61.6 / 61.2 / 61.8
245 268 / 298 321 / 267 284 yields -0.016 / 59.7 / 61.3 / 61.8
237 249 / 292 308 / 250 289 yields -0.005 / 59.5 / 60.7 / 61.6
